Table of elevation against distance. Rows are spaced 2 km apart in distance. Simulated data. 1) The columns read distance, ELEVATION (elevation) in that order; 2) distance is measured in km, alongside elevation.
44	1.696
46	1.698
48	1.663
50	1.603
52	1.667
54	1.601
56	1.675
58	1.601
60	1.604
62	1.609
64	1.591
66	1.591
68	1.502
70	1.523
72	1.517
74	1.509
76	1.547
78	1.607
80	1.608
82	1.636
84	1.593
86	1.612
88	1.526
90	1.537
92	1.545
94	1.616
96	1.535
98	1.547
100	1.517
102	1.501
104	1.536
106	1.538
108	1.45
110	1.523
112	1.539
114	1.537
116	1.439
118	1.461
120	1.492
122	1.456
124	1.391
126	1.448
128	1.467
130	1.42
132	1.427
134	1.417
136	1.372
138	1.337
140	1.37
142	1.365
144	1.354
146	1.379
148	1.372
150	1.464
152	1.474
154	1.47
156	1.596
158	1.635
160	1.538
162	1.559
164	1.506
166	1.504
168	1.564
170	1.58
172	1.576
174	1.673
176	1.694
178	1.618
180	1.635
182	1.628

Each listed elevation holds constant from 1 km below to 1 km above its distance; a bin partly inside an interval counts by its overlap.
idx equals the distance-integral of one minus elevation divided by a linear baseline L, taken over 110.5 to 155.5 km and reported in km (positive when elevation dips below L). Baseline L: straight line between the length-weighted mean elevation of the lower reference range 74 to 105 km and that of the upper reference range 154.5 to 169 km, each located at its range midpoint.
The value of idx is 3.6 km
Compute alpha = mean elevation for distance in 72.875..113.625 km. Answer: 1.55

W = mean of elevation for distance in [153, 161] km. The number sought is 1.56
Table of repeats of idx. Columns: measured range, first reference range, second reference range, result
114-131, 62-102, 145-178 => 1.07 km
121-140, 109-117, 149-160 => 1.31 km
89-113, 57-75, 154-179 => 0.55 km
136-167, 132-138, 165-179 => 0.55 km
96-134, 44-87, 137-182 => 1.78 km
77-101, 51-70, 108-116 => -0.35 km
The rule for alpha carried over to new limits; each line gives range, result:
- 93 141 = 1.47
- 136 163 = 1.45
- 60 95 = 1.57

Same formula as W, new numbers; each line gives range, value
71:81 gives 1.56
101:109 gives 1.51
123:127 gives 1.42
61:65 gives 1.6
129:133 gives 1.42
